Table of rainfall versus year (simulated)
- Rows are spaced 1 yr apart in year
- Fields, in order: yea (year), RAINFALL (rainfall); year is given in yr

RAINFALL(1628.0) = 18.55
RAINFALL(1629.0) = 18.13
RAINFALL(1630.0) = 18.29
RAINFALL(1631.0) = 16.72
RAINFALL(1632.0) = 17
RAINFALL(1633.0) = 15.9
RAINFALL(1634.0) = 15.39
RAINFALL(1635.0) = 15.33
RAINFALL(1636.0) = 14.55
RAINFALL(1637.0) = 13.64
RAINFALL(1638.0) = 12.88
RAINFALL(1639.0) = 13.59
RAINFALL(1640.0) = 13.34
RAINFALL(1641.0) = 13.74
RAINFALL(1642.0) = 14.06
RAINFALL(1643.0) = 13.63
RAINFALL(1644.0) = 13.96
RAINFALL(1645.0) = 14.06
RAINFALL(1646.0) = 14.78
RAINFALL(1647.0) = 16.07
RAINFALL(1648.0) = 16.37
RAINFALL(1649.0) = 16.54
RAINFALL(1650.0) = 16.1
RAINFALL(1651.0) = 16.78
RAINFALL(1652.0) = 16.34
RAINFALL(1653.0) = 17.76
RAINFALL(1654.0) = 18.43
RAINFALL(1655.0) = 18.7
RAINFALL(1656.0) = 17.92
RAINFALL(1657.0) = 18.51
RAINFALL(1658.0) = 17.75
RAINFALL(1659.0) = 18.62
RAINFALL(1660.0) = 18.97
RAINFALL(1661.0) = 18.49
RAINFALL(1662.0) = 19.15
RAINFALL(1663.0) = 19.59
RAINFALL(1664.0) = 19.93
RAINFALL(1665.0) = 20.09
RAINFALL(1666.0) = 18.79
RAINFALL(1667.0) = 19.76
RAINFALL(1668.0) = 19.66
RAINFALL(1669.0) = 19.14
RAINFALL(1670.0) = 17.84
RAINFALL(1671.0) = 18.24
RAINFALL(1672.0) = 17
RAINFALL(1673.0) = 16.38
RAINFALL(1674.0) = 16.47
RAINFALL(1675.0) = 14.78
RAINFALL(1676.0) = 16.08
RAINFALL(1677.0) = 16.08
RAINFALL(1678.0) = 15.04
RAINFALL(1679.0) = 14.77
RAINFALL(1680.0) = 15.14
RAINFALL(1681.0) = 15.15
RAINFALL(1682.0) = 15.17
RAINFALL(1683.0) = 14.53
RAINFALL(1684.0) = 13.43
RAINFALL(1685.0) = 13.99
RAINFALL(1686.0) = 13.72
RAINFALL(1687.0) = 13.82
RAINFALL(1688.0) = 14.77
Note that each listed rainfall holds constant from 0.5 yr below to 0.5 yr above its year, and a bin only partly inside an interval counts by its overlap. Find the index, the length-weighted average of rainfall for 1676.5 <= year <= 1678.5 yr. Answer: 15.6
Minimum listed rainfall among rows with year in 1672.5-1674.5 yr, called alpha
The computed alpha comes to 16.38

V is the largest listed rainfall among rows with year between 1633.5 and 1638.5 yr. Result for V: 15.39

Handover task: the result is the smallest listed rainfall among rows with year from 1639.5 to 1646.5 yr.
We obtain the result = 13.34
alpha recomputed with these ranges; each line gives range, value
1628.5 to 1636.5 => 14.55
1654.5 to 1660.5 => 17.75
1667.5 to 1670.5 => 17.84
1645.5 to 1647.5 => 14.78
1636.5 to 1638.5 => 12.88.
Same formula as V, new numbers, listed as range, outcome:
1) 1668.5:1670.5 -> 19.14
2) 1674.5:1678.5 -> 16.08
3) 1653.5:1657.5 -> 18.7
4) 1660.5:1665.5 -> 20.09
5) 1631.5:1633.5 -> 17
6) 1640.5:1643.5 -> 14.06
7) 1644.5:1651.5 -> 16.78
